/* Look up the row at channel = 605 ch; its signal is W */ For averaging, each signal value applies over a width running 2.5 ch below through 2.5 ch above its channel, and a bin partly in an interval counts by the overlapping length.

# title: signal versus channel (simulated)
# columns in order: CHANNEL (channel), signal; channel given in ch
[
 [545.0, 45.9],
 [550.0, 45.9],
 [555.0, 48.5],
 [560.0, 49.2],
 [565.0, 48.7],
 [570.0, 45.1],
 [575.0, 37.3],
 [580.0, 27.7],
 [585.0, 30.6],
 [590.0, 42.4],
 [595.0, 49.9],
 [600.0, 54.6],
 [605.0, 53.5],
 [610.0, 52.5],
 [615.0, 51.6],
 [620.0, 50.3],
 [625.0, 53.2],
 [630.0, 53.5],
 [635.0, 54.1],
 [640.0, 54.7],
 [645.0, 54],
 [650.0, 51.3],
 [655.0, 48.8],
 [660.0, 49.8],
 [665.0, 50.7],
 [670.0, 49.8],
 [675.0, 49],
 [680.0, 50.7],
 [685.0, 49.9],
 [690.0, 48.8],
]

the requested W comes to 53.5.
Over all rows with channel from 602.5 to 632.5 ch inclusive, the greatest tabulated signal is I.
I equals 53.5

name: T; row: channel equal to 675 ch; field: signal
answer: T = 49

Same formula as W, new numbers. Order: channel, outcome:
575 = 37.3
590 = 42.4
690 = 48.8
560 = 49.2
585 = 30.6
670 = 49.8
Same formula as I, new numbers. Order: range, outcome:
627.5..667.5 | 54.7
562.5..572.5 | 48.7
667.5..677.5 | 49.8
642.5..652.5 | 54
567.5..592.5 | 45.1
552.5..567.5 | 49.2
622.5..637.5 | 54.1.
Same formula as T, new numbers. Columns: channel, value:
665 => 50.7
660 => 49.8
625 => 53.2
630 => 53.5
